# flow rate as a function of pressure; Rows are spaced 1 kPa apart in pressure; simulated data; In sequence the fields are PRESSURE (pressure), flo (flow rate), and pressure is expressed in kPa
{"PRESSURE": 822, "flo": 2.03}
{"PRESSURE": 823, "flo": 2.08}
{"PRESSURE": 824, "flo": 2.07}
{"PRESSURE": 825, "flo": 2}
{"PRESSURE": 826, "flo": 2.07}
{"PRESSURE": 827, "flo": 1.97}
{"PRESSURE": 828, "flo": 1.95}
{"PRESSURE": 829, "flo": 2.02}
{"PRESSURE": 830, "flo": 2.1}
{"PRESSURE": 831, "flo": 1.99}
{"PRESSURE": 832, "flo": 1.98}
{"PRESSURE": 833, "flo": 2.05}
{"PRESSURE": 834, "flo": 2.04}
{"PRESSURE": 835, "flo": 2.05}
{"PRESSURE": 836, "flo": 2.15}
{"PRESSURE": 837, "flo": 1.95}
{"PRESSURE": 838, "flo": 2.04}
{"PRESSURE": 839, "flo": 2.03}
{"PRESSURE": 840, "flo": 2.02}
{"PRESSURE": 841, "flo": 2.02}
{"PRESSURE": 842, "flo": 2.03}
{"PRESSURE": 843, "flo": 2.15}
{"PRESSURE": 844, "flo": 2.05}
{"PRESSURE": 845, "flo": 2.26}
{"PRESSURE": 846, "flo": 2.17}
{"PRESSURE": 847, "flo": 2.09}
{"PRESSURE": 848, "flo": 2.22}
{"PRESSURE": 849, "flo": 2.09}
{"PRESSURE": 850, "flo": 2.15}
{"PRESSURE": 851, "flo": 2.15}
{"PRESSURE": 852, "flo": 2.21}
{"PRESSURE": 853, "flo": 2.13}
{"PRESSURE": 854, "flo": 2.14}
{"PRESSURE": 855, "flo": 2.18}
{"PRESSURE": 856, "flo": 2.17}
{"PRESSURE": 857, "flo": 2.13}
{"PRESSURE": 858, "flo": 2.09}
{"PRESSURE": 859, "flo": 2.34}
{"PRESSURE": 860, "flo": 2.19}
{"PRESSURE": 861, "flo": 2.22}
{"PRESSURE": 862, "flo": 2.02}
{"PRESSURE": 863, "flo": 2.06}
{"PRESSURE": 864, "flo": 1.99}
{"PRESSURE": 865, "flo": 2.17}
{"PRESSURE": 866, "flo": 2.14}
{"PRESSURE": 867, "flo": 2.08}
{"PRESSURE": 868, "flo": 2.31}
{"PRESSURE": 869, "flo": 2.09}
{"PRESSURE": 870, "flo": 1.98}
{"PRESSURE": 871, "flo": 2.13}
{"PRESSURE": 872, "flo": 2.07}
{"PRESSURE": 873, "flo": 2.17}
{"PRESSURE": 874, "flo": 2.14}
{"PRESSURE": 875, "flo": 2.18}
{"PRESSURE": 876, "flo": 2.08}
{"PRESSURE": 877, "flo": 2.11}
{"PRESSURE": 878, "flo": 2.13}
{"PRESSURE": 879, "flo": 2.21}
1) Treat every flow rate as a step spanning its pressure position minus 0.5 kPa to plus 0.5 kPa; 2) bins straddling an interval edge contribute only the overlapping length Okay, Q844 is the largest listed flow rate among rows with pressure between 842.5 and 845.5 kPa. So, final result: 2.26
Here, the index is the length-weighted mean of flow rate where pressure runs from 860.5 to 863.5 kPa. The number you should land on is 2.1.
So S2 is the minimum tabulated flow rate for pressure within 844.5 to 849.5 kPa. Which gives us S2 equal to 2.09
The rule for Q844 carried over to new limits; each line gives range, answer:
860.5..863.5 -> 2.22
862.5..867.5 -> 2.17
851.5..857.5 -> 2.21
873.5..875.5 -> 2.18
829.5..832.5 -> 2.1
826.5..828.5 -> 1.97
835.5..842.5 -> 2.15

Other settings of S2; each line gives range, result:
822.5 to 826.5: 2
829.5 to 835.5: 1.98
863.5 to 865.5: 1.99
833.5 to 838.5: 1.95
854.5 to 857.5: 2.13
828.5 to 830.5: 2.02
